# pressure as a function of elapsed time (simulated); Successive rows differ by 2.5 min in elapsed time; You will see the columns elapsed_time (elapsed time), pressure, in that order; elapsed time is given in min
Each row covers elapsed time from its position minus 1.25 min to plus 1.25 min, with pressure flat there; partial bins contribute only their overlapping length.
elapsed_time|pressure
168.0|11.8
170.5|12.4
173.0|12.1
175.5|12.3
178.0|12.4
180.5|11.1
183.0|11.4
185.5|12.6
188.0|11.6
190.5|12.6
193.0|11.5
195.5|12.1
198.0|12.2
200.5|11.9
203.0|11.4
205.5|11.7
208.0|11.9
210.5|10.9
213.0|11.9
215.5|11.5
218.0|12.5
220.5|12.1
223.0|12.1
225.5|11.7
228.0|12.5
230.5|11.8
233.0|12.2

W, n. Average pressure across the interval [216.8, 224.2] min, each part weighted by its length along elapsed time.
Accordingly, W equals 12.2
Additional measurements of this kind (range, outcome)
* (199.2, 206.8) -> 11.7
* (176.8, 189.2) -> 11.8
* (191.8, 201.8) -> 11.9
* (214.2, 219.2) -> 12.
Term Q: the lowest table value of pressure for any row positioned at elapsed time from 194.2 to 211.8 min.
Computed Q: 10.9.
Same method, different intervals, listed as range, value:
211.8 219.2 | 11.5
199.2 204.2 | 11.4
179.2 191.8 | 11.1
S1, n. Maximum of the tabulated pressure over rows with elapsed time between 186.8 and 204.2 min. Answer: 12.6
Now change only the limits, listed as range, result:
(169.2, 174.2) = 12.4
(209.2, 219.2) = 12.5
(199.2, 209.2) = 11.9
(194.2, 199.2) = 12.2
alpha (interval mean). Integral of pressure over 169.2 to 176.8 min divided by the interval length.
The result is 12.3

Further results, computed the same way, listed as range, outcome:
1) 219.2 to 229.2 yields 12.1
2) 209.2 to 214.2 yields 11.4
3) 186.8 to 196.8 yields 12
